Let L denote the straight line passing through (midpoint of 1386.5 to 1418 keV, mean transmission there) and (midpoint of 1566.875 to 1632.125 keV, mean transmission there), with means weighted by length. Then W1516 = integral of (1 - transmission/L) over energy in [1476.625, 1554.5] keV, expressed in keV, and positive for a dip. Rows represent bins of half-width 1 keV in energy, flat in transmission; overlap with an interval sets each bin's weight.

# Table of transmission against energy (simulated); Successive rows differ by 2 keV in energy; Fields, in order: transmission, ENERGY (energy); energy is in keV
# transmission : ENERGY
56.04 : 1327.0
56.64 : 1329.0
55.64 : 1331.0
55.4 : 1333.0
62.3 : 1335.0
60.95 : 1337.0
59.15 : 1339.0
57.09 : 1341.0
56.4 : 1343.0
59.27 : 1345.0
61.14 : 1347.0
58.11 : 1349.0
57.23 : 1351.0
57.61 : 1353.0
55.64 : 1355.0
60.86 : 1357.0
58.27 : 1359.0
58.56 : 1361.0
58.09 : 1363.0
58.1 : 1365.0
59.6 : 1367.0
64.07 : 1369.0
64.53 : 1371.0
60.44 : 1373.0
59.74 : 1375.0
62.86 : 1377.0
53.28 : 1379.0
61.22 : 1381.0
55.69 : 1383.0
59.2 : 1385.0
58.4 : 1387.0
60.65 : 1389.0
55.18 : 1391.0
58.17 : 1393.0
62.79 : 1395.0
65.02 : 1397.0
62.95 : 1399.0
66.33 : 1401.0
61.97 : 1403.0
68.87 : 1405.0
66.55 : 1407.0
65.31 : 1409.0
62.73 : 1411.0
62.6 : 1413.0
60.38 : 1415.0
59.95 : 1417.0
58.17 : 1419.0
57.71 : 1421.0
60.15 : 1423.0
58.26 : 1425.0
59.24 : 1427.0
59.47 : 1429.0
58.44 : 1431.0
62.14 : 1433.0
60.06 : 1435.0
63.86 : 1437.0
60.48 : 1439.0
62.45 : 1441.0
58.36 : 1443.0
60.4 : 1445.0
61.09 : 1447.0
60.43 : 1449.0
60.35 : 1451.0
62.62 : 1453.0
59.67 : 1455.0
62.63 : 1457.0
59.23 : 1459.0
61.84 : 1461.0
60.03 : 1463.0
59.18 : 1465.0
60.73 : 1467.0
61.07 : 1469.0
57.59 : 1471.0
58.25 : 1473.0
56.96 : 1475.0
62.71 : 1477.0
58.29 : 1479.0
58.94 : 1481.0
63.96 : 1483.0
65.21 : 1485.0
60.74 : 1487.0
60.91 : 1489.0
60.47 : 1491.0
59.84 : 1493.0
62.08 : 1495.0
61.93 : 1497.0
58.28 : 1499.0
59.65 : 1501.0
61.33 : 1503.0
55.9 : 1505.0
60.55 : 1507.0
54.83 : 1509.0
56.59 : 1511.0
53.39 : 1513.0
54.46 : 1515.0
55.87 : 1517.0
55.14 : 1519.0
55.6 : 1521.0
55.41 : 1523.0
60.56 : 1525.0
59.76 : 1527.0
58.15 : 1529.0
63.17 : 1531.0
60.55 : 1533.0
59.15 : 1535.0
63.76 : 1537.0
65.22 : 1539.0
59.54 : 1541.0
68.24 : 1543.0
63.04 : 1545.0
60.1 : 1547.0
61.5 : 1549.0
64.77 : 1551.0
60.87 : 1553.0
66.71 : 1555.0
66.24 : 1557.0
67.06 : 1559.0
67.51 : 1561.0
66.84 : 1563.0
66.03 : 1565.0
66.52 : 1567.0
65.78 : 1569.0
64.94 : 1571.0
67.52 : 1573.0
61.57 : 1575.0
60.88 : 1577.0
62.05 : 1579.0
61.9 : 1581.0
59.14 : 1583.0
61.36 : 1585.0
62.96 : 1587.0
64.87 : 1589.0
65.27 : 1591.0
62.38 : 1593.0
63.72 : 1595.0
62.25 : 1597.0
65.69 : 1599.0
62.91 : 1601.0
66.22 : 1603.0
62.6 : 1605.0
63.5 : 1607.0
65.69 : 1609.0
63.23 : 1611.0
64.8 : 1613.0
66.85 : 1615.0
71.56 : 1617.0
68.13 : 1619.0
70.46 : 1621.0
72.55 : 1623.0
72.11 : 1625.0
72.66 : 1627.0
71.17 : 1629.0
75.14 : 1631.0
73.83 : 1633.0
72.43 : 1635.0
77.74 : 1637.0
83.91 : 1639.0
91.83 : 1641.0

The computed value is 5.2 keV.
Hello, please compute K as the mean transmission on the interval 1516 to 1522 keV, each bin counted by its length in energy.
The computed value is 55.5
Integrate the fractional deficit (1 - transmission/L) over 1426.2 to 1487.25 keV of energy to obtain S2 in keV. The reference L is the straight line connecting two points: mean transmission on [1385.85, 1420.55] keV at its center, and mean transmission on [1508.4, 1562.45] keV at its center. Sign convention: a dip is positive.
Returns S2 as 1.0 keV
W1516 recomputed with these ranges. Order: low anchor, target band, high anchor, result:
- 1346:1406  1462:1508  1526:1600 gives 1.4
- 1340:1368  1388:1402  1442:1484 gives -0.6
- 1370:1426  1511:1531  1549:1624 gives 2.1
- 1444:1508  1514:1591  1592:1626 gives 1.8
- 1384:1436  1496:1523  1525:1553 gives 2.0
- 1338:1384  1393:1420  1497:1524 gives -2.2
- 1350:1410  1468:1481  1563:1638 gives 0.8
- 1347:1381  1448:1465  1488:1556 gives -0.3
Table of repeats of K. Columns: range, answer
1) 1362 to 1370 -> 60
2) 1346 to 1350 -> 59.6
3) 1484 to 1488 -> 63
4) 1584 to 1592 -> 63.6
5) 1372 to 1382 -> 59.5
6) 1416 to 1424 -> 59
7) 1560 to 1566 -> 66.8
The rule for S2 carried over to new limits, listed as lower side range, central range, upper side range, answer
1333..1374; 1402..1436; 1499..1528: -1.7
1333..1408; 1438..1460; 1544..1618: 0.3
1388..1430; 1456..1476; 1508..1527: -0.4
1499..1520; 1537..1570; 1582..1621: -2.3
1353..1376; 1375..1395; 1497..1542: 0.3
